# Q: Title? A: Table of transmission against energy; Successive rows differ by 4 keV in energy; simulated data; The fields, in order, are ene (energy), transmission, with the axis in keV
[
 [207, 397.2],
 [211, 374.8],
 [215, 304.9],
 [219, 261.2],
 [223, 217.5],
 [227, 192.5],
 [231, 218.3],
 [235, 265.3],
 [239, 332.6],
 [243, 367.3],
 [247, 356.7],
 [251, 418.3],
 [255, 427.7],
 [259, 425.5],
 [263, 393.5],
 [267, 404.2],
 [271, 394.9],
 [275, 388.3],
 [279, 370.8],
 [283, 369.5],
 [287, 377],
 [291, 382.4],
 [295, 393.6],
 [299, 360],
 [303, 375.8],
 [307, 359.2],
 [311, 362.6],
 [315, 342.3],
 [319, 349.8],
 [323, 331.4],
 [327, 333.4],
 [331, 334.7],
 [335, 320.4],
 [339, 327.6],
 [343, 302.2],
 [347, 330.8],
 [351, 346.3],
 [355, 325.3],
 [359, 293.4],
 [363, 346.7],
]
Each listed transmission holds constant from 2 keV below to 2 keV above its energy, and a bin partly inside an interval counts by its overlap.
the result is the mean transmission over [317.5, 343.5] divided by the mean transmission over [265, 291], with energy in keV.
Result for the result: 0.86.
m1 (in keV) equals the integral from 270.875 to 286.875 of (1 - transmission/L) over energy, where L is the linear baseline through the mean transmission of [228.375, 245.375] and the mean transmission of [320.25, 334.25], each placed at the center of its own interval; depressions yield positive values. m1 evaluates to -3.4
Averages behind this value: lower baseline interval 293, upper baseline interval 333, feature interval 379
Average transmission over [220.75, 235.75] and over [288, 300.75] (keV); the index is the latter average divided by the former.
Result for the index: 1.72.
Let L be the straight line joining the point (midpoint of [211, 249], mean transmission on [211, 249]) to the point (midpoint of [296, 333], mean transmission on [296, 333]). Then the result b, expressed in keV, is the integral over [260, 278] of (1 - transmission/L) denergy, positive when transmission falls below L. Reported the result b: -4.6 keV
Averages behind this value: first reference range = 285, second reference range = 351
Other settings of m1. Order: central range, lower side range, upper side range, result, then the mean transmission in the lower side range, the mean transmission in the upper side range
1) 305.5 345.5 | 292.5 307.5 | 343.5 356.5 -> 1.8 keV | 374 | 331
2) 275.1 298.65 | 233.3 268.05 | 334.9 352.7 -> -1.4 keV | 377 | 326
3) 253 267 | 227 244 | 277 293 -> -3.7 keV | 280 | 375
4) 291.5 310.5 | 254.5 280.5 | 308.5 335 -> -0.5 keV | 400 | 341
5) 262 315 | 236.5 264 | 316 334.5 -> -2.5 keV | 386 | 336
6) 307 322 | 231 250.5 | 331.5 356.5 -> -1.2 keV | 326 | 326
